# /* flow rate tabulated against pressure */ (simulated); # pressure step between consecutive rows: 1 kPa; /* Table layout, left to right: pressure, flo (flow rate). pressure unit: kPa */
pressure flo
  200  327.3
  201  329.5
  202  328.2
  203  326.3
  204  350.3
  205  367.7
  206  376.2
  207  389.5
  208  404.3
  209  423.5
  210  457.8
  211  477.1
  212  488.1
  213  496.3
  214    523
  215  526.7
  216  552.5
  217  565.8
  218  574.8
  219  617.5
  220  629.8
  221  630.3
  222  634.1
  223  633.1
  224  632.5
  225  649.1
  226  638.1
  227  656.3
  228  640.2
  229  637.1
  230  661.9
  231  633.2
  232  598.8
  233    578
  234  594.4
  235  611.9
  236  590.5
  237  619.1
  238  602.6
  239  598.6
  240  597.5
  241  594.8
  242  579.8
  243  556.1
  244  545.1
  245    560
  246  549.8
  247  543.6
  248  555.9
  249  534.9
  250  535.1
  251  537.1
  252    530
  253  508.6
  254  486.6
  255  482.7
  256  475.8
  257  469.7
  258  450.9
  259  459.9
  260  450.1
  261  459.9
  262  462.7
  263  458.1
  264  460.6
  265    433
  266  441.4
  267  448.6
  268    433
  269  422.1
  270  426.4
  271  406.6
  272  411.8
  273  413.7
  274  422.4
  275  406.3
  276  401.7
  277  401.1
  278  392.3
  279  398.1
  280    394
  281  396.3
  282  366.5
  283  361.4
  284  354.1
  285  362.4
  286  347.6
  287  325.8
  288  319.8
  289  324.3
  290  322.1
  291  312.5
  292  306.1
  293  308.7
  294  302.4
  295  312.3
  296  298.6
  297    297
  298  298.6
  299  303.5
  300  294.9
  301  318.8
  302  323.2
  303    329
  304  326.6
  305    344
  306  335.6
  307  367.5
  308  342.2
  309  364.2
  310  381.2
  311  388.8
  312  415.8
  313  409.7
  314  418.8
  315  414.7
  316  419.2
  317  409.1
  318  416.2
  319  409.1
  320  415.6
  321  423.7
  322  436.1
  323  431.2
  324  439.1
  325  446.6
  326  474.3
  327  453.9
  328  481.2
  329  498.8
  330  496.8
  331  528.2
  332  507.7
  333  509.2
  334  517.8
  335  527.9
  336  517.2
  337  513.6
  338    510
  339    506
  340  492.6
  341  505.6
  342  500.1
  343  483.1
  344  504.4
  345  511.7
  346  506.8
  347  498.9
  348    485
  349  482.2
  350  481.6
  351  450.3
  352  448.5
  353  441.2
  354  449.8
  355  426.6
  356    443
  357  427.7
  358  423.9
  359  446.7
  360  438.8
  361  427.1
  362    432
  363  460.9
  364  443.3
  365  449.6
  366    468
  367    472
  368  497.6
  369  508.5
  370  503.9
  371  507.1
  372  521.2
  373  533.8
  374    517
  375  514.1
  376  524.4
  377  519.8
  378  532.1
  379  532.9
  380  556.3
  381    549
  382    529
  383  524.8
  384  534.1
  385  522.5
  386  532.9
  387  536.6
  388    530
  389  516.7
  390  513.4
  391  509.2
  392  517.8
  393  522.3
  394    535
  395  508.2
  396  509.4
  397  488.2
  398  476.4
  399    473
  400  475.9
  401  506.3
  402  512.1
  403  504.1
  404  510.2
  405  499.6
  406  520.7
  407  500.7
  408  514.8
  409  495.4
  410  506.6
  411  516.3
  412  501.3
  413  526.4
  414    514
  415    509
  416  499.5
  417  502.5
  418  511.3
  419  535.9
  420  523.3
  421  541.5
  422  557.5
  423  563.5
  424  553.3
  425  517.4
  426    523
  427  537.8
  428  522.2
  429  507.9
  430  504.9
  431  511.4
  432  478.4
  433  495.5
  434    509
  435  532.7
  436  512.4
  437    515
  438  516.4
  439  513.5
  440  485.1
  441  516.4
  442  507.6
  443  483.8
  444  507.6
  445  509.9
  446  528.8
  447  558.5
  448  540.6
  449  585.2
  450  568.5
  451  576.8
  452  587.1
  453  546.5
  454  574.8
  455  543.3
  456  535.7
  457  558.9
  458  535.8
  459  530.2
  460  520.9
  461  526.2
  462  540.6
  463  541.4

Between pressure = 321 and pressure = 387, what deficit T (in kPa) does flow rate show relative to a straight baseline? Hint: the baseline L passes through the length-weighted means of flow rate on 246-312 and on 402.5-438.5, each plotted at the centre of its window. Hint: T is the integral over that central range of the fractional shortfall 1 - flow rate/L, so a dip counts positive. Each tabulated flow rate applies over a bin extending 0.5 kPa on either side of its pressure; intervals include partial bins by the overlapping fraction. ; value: -3.9 kPa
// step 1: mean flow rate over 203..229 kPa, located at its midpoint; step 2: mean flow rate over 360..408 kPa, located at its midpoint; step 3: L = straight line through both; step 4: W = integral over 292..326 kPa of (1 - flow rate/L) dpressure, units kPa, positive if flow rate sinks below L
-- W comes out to 9.7 kPa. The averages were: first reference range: 531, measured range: 369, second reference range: 505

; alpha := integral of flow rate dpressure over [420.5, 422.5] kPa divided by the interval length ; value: 550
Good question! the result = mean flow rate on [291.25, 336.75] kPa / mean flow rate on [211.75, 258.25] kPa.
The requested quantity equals 0.70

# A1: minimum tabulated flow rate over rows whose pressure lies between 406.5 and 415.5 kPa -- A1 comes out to 495.4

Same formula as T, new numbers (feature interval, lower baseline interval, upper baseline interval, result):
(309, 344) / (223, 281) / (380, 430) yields 3.8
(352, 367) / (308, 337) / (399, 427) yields 1.0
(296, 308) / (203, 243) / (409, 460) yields 4.9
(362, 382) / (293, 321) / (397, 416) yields -2.3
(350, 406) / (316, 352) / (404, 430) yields 0.7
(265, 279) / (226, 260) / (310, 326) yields 2.5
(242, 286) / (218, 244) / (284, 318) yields 3.0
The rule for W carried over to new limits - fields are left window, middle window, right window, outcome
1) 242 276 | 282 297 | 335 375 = 4.8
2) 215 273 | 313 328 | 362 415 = 2.7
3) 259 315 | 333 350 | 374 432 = -2.4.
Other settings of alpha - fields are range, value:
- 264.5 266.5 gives 437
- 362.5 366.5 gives 455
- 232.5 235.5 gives 595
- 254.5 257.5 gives 476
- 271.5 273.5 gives 413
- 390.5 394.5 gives 521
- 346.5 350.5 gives 487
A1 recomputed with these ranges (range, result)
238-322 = 294.9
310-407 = 381.2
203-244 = 326.3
